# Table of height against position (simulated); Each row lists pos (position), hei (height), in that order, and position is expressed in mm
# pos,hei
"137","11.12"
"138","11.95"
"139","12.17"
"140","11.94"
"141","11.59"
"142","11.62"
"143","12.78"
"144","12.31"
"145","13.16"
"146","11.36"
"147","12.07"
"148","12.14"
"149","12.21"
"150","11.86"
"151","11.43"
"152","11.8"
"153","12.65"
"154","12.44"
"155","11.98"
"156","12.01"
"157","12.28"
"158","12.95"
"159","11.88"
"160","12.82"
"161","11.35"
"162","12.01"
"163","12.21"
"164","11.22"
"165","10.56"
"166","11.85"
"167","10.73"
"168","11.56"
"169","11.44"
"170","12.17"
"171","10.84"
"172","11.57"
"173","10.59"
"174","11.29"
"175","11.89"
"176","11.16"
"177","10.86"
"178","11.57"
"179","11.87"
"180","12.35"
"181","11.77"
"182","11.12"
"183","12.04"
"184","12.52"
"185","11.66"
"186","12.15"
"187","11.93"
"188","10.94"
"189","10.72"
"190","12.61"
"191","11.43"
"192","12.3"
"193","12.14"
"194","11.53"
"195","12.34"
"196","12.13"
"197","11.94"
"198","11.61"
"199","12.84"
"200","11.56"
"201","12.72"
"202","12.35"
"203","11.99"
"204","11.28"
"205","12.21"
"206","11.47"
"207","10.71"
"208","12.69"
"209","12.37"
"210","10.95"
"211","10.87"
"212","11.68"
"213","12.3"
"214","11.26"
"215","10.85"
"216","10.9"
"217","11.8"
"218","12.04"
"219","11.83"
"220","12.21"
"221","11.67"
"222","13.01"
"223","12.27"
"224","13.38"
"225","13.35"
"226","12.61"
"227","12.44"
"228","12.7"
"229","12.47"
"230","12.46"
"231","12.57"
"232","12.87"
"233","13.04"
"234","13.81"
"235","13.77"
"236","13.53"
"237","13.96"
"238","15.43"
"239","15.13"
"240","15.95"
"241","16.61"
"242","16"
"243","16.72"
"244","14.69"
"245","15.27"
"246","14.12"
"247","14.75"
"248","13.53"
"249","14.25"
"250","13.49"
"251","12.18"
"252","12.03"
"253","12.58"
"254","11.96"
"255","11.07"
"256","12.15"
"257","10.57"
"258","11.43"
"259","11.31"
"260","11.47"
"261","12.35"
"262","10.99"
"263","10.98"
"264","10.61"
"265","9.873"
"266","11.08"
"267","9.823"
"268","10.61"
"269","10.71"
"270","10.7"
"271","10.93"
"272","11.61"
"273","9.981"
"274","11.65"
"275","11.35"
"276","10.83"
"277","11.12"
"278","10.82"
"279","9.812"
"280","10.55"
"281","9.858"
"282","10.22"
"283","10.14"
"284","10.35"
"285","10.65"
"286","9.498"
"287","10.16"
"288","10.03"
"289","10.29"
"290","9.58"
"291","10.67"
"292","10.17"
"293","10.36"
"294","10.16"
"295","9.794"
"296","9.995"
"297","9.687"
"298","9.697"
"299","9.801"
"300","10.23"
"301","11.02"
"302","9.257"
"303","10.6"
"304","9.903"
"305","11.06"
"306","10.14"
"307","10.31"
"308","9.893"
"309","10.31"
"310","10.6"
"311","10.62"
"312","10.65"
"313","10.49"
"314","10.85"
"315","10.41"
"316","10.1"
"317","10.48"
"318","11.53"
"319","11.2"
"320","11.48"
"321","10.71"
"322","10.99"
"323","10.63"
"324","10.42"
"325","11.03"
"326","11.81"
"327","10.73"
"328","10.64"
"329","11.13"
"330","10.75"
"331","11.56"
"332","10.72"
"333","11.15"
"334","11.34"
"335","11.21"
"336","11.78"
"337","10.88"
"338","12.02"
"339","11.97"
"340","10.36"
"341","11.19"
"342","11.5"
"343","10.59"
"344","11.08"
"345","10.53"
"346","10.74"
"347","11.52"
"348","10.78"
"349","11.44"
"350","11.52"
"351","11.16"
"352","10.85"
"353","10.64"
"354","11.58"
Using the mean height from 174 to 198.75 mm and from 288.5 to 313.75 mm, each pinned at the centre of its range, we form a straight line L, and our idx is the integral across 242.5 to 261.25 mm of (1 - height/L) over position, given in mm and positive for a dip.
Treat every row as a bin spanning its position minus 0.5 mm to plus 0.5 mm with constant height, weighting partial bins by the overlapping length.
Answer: -3.5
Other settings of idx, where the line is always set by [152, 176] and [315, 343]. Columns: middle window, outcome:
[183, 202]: -0.6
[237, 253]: -4.5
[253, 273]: 0.5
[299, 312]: 1.0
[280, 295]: 1.4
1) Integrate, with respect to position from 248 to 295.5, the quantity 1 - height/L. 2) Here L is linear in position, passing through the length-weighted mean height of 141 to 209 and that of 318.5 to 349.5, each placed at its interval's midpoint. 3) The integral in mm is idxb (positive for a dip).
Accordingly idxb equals 1.9 mm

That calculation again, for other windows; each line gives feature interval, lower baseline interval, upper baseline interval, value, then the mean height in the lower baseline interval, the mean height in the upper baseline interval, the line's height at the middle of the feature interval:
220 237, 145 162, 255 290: -2.51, 12.1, 10.7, 11.2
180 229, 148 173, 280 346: -2.12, 11.8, 10.6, 11.5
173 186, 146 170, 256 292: 0.00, 11.9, 10.7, 11.7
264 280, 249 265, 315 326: 1.10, 11.7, 10.9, 11.5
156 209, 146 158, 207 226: 1.10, 12.1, 12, 12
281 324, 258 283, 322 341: 2.44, 10.8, 11.1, 11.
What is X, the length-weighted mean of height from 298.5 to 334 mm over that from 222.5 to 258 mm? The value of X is 0.8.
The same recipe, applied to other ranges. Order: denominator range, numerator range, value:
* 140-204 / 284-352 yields 0.90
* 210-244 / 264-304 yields 0.79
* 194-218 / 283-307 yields 0.86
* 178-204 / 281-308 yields 0.85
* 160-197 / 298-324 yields 0.90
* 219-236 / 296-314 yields 0.80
